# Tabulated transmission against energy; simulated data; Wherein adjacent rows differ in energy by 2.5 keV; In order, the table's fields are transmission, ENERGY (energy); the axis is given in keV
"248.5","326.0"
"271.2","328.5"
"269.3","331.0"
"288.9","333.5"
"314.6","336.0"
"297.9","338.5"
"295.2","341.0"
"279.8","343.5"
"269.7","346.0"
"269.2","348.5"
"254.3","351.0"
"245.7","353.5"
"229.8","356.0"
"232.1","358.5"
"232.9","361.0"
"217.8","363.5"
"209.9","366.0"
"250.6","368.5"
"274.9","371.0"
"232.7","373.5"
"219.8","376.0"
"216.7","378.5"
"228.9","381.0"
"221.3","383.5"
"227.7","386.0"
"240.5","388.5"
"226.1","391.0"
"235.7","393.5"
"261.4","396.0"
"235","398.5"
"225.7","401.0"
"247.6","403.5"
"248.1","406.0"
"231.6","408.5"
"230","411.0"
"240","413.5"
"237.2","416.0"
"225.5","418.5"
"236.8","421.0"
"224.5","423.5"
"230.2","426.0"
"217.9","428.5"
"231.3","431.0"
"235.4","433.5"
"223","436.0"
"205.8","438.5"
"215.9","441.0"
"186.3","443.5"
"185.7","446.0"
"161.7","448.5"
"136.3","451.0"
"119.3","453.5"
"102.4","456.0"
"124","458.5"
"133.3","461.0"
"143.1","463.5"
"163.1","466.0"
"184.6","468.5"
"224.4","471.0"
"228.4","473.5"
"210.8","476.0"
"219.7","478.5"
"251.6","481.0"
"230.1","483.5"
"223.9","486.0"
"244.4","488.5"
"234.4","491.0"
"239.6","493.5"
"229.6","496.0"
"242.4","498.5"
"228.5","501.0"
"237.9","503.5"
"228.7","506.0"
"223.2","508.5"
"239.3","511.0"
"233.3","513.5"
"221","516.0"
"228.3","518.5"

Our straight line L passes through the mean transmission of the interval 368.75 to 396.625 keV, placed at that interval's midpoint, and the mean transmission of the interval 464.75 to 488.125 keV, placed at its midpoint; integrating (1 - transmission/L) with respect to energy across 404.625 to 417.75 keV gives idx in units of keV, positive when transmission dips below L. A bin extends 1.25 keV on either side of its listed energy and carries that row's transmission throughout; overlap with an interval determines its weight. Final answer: -0.4 keV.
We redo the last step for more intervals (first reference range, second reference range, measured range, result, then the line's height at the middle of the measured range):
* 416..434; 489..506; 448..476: 8.9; 232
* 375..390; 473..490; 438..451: 2.5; 228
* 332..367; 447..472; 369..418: -4.8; 216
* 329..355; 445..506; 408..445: 0.3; 226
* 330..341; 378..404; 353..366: 1.9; 268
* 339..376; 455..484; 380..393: 0.2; 233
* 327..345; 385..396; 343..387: 3.6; 260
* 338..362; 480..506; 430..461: 8.8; 244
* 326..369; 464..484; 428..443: 0.4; 226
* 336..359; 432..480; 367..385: 0.7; 244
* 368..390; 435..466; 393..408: -2.1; 212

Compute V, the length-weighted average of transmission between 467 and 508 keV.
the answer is 228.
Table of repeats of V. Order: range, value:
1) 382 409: 236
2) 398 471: 199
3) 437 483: 179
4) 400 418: 237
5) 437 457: 166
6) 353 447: 229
